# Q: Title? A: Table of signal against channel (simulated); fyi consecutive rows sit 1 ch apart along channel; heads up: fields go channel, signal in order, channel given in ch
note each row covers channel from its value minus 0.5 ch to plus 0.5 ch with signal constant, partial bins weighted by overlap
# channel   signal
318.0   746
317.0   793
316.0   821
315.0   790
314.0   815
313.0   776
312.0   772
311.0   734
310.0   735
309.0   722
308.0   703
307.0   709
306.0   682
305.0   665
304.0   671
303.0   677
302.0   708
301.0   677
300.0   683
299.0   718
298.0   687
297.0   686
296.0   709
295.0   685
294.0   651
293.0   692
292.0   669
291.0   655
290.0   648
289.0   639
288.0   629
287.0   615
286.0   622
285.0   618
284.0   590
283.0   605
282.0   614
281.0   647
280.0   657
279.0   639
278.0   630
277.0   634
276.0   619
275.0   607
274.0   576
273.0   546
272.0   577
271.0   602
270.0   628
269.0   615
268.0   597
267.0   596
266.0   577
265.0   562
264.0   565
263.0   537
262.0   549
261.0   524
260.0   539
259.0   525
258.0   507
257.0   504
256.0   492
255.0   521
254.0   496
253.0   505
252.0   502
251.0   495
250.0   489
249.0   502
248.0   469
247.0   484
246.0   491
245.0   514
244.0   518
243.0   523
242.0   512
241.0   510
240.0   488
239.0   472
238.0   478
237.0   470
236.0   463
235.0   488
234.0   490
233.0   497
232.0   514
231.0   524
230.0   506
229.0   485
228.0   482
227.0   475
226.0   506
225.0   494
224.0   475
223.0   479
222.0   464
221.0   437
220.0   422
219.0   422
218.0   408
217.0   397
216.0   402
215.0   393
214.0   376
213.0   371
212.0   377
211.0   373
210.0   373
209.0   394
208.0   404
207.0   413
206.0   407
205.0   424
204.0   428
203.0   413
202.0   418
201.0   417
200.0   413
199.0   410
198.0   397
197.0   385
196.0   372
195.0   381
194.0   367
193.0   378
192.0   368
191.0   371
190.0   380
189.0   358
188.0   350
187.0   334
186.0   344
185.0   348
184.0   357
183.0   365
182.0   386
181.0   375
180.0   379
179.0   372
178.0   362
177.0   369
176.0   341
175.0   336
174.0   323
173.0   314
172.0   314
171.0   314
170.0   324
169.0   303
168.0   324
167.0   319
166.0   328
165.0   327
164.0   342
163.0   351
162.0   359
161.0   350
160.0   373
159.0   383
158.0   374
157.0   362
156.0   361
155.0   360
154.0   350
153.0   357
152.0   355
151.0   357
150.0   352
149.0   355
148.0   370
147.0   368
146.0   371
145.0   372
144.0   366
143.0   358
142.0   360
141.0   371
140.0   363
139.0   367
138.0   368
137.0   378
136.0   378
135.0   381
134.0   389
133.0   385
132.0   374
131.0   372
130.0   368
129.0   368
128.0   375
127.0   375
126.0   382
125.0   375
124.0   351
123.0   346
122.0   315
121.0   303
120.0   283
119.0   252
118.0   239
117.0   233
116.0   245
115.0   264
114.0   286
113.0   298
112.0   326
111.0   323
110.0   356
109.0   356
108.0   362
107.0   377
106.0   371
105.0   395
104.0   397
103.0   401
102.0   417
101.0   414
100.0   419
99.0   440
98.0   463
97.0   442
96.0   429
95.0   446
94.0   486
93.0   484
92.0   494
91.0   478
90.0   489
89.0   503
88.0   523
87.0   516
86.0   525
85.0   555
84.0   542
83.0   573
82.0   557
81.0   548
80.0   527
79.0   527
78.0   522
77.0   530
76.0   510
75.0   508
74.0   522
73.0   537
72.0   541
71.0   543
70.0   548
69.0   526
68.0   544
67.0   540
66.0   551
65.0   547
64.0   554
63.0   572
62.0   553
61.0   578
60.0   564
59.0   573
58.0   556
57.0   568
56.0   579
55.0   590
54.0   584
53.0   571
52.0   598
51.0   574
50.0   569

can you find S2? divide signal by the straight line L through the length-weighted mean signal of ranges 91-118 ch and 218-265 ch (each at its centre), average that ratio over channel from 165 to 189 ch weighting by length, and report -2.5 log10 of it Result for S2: 0.28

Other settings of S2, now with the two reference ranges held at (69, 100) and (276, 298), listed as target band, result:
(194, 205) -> 0.41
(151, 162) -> 0.47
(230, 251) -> 0.23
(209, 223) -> 0.43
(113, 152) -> 0.49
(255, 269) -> 0.15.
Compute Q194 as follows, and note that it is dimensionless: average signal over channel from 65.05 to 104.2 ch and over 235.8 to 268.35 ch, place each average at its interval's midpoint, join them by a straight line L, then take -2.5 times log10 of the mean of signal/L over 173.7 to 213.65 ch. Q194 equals 0.32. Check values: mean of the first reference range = 502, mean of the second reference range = 515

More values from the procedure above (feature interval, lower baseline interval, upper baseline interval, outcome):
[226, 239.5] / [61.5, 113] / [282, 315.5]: 0.26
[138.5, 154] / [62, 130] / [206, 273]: 0.25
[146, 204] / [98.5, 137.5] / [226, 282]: 0.18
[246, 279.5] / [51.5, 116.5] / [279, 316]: 0.18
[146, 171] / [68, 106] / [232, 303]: 0.44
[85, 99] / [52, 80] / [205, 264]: 0.11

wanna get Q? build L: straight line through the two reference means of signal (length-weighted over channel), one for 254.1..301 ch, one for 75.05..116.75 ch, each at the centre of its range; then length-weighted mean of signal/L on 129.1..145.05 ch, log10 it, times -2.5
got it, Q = 0.28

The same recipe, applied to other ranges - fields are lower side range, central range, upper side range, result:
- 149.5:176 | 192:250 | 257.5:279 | 0.07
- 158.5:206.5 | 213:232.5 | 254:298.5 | 0.03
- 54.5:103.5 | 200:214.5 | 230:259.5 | 0.25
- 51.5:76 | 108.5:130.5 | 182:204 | 0.44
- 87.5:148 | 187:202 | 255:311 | 0.28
